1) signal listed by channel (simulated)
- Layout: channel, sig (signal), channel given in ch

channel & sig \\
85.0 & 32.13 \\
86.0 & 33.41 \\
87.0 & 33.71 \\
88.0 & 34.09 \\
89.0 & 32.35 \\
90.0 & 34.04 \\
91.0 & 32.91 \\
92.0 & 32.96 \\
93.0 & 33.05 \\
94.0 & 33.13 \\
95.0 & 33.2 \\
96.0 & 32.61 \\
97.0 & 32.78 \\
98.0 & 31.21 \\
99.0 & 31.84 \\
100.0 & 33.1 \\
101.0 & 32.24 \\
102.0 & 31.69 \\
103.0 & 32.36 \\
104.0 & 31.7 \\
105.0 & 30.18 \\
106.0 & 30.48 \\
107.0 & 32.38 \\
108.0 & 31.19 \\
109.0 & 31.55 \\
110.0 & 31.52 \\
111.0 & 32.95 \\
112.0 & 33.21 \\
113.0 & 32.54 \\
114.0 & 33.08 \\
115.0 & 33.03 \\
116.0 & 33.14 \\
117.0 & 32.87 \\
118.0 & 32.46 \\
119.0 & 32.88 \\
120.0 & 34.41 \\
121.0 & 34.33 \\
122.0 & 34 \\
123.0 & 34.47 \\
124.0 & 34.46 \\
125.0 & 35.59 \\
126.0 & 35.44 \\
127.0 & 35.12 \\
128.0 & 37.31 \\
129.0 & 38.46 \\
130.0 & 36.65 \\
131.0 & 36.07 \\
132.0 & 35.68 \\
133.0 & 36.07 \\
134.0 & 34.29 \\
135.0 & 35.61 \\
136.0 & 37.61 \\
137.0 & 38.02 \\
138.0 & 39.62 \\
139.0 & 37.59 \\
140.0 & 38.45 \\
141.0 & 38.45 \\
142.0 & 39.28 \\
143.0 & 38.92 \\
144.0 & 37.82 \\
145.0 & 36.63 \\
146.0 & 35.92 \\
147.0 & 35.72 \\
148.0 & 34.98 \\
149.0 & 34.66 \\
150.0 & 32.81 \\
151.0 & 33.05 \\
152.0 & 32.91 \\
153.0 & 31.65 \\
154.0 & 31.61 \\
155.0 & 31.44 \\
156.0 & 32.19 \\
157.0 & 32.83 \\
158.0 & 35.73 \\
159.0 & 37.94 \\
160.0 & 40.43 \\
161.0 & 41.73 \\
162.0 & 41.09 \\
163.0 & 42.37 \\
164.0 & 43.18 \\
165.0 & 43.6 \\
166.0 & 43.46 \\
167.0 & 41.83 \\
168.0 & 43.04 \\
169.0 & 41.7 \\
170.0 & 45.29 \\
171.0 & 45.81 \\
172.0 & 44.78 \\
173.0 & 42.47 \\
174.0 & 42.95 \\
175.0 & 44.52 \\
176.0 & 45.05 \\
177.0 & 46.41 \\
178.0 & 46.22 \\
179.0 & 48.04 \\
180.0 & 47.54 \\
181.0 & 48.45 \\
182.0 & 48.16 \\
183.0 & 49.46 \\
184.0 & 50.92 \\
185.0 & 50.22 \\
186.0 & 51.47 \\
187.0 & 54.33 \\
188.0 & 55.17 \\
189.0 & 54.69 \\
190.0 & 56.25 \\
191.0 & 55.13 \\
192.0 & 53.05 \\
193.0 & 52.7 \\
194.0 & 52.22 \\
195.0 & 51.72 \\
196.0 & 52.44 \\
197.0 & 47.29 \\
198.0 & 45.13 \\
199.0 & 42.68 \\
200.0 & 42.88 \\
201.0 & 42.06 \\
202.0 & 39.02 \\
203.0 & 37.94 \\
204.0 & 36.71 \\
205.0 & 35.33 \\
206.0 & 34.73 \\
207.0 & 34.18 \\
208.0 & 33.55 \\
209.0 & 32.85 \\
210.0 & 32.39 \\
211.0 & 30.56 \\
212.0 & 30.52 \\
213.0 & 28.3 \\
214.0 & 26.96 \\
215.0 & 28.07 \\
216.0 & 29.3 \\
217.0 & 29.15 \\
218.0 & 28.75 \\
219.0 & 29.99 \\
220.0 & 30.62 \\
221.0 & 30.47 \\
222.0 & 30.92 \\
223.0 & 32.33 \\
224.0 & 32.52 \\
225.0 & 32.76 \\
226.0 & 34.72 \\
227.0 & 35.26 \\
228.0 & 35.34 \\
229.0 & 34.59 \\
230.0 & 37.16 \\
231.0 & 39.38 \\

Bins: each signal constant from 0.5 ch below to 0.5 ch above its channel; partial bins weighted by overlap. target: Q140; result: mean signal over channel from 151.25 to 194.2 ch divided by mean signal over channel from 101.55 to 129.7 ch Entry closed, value 1.34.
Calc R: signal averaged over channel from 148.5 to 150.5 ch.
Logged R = 33.7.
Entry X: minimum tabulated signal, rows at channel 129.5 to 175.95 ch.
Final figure 31.44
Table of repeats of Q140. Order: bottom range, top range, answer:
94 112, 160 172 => 1.34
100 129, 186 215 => 1.28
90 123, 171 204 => 1.47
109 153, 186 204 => 1.39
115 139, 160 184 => 1.26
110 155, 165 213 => 1.27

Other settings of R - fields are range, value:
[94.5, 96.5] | 32.9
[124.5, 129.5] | 36.4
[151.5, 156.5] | 32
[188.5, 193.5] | 54.4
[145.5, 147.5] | 35.8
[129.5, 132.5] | 36.1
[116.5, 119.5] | 32.7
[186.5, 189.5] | 54.7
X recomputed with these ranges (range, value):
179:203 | 37.94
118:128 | 32.46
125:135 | 34.29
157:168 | 32.83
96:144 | 30.18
